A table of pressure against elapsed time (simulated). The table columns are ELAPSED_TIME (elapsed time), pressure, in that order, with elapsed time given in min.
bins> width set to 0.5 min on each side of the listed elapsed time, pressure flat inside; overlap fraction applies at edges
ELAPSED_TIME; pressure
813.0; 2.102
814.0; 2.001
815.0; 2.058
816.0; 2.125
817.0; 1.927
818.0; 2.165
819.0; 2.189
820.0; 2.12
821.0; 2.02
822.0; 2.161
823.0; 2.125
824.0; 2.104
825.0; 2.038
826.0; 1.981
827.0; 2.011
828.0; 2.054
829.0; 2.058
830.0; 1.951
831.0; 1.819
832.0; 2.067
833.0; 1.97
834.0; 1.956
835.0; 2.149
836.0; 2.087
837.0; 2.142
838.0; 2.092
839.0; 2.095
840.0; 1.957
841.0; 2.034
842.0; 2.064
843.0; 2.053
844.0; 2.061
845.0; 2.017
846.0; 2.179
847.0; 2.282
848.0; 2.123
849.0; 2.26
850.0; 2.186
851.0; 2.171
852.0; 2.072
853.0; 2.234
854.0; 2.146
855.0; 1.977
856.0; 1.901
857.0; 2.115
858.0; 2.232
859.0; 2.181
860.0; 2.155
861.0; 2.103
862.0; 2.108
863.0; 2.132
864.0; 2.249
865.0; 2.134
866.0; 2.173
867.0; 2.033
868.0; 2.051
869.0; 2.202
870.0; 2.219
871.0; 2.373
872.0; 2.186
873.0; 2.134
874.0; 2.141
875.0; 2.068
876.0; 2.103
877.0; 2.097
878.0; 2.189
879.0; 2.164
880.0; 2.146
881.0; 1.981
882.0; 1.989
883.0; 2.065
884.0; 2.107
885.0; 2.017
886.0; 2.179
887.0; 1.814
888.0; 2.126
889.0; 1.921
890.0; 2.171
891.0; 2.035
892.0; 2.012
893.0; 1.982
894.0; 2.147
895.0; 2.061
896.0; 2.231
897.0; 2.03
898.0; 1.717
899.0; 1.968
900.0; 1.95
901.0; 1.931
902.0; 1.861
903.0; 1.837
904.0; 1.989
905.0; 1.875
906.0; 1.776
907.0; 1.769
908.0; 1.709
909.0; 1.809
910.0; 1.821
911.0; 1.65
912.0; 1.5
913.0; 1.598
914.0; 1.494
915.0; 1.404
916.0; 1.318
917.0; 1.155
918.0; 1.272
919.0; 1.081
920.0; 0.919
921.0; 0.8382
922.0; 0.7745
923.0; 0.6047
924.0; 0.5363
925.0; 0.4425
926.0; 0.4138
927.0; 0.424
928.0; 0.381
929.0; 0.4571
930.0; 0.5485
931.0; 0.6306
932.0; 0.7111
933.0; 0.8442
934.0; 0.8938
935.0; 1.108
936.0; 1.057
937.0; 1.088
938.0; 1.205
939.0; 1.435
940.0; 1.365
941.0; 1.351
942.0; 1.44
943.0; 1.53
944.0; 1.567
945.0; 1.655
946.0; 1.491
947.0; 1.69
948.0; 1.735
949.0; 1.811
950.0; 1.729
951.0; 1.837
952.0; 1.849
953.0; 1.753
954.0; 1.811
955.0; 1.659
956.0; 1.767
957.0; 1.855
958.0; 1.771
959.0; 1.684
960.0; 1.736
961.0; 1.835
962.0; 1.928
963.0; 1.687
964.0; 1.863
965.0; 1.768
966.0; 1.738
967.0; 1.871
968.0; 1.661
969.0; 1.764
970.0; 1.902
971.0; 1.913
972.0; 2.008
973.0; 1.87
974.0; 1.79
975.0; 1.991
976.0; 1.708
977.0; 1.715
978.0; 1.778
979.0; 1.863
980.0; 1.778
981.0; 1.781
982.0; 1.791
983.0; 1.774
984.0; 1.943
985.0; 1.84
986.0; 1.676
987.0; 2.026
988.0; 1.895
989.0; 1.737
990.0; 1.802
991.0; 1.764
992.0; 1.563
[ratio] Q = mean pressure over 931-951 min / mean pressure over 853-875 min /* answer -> 0.6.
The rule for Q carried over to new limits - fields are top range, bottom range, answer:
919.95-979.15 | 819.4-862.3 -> 0.68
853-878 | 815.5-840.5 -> 1.04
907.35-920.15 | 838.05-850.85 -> 0.69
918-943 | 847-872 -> 0.41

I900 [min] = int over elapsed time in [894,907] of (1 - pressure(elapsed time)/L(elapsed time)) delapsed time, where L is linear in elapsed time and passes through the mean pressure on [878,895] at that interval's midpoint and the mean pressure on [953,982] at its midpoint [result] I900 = 0.5 min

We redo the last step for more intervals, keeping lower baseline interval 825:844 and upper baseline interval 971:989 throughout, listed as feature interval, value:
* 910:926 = 6.8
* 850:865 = -1.0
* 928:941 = 6.6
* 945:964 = 1.1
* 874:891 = -0.9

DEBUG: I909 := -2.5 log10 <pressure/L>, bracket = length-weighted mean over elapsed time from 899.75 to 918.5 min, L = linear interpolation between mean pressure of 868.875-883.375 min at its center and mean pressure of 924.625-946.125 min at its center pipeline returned -0.11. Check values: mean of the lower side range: 2.14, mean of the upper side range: 0.996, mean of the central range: 1.67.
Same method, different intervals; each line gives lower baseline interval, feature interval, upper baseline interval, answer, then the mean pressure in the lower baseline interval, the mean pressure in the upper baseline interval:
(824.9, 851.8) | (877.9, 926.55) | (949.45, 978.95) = 0.160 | 2.07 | 1.8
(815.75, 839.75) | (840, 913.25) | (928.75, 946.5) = -0.238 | 2.06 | 1.14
